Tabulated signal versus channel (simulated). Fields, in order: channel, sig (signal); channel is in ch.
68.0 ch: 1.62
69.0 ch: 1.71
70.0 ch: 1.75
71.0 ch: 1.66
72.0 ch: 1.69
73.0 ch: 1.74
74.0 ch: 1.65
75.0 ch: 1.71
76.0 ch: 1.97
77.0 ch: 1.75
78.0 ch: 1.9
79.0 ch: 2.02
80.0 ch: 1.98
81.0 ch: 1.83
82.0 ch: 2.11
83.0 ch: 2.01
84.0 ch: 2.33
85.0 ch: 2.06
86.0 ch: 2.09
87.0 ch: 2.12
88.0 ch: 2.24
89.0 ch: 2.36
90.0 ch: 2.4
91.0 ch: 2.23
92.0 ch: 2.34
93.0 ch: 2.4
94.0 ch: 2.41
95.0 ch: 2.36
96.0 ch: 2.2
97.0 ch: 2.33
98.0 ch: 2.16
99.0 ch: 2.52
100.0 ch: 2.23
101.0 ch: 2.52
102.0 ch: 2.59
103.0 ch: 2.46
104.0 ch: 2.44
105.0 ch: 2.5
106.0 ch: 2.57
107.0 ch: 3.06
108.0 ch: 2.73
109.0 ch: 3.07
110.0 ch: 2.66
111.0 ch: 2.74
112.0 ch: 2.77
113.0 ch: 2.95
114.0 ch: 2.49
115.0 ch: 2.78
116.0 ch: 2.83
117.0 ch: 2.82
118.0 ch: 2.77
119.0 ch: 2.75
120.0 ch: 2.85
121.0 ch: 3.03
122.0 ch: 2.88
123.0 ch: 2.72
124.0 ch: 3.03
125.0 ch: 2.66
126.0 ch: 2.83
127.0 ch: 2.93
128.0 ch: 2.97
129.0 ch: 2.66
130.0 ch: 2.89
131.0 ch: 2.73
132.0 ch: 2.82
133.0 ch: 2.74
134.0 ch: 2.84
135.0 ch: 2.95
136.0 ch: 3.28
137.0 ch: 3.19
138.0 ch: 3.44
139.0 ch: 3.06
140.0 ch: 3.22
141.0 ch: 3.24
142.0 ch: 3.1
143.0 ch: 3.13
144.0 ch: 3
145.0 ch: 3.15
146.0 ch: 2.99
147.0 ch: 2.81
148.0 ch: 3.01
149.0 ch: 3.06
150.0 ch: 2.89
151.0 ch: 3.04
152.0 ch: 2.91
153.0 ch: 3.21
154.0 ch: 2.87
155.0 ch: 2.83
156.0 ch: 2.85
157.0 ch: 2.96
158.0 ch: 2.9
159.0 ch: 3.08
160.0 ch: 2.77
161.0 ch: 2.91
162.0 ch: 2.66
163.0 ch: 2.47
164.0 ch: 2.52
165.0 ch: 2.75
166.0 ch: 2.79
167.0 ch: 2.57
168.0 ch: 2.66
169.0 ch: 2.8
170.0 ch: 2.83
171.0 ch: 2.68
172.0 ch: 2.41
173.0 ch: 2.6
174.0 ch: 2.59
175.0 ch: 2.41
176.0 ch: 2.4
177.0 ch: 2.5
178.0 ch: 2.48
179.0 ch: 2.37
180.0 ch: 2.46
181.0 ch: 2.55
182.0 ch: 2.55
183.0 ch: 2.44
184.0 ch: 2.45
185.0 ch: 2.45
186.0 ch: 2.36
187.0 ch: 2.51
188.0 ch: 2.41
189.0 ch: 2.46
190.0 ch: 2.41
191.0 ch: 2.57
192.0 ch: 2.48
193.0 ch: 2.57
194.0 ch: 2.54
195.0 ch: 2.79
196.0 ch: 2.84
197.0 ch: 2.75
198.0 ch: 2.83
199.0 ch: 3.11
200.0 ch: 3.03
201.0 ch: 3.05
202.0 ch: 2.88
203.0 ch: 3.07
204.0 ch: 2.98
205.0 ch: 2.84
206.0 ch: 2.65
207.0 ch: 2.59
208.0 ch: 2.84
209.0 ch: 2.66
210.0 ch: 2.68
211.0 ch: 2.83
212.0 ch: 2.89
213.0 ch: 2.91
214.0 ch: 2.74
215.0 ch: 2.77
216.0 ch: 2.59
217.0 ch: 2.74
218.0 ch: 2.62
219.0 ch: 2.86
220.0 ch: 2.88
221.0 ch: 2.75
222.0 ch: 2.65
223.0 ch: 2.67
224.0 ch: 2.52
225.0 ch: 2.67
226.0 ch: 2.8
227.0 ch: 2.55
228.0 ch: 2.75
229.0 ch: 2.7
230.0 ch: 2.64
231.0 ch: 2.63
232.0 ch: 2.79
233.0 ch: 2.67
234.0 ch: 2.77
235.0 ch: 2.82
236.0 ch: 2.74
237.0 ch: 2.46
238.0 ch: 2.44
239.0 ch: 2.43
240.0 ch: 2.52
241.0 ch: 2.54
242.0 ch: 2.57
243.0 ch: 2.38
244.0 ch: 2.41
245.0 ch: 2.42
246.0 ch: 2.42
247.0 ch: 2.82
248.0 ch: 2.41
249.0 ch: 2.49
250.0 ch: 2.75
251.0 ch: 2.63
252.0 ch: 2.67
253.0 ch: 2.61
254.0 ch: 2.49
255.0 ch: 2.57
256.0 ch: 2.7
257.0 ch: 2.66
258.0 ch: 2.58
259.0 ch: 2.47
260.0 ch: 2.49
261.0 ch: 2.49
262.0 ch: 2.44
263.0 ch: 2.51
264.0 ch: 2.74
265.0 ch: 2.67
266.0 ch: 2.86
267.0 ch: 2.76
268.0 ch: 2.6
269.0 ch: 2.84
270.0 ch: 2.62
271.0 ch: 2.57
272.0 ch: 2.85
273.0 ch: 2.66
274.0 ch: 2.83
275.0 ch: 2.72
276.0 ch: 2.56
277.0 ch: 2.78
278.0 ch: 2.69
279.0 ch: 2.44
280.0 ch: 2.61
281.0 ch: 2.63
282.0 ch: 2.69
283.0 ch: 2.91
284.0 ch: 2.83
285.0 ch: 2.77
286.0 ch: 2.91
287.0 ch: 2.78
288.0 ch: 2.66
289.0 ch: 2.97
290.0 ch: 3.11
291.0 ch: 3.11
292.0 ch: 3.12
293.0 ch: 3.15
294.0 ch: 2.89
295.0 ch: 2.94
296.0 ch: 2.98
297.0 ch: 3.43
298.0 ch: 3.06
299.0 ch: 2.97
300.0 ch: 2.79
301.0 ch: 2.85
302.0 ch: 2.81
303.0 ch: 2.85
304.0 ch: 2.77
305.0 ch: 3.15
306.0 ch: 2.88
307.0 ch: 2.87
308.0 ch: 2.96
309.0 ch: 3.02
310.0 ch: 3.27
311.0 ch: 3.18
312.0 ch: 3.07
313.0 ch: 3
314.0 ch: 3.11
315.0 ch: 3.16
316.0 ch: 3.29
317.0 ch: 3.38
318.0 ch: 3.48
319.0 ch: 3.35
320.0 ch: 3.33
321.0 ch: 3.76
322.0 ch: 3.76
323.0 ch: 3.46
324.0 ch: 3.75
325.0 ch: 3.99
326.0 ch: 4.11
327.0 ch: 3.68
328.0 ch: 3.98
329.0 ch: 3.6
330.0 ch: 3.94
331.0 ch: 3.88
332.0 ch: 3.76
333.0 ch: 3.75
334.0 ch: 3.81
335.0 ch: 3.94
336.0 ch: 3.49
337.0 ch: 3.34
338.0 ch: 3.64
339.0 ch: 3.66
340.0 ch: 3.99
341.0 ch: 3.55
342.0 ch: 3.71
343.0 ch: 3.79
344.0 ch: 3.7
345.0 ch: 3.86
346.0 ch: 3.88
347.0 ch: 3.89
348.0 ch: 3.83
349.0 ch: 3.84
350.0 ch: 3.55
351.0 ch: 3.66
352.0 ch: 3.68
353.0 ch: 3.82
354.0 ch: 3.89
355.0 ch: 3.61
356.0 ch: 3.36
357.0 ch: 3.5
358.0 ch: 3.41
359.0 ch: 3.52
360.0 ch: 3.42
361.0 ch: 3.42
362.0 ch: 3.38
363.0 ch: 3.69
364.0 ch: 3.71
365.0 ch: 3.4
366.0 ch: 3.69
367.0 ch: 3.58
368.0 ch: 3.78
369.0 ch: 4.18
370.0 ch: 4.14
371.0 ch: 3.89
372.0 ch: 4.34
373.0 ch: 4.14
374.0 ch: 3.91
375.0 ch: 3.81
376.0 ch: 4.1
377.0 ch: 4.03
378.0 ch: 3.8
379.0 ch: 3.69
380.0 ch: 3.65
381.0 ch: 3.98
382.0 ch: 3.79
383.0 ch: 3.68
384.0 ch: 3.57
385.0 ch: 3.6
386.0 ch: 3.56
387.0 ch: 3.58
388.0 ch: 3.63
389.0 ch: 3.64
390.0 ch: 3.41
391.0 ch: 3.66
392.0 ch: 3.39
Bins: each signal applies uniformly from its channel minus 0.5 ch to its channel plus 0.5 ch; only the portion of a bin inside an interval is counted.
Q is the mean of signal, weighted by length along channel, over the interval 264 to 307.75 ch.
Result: 2.84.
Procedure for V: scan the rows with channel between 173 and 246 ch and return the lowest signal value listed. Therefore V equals 2.36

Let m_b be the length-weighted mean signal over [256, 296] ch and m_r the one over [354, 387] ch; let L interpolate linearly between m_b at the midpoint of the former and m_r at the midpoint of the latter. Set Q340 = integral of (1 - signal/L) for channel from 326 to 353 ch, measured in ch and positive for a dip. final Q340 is -2.8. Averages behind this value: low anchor 2.74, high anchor 3.73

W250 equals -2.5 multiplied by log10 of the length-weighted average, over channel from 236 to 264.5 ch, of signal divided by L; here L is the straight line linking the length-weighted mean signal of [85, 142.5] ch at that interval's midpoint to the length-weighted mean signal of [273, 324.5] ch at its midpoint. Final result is 0.15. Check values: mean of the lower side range 2.7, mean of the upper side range 3.01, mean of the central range 2.54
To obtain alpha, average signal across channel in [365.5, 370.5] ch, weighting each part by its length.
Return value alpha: 3.87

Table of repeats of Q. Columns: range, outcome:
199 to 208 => 2.9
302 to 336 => 3.42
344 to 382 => 3.76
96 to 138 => 2.75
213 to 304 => 2.71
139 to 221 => 2.76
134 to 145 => 3.15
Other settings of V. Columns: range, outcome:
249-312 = 2.44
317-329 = 3.33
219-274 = 2.38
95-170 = 2.16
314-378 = 3.11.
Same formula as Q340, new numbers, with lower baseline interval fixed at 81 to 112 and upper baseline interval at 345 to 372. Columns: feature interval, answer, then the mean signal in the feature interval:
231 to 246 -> 2.6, 2.57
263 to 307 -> 6.7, 2.83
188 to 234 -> 3.6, 2.74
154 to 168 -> -0.3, 2.77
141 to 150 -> -1.3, 3.04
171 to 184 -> 1.5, 2.49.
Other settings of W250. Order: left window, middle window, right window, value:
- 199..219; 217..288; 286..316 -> 0.10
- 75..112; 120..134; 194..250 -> -0.17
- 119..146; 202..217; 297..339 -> 0.13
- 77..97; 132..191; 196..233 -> -0.11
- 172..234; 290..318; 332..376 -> 0.11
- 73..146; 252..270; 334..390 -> 0.24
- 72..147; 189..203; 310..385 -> 0.08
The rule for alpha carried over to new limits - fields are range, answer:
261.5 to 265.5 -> 2.59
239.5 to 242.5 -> 2.54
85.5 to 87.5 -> 2.1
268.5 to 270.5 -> 2.73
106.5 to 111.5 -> 2.85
